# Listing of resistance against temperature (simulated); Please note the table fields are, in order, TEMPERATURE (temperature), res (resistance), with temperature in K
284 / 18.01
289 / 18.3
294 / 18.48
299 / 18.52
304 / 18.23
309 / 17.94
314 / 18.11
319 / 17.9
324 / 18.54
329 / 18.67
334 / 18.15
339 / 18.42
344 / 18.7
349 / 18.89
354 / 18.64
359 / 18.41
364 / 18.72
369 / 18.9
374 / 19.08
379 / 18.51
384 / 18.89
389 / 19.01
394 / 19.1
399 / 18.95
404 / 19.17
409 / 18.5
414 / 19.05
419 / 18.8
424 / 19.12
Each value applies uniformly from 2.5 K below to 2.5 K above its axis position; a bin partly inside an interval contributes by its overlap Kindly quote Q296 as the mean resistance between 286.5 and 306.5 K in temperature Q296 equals 18.4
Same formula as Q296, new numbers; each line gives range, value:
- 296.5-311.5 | 18.2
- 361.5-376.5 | 18.9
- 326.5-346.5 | 18.5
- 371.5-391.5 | 18.9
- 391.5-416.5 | 19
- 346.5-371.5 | 18.7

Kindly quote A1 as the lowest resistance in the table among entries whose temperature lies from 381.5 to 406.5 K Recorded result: 18.89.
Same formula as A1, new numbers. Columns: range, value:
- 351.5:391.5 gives 18.41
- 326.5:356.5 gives 18.15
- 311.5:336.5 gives 17.9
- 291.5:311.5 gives 17.94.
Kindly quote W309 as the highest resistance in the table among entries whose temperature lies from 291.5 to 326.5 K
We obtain 18.54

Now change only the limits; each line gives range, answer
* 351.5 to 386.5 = 19.08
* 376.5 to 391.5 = 19.01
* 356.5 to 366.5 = 18.72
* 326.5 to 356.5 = 18.89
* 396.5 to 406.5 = 19.17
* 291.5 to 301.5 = 18.52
